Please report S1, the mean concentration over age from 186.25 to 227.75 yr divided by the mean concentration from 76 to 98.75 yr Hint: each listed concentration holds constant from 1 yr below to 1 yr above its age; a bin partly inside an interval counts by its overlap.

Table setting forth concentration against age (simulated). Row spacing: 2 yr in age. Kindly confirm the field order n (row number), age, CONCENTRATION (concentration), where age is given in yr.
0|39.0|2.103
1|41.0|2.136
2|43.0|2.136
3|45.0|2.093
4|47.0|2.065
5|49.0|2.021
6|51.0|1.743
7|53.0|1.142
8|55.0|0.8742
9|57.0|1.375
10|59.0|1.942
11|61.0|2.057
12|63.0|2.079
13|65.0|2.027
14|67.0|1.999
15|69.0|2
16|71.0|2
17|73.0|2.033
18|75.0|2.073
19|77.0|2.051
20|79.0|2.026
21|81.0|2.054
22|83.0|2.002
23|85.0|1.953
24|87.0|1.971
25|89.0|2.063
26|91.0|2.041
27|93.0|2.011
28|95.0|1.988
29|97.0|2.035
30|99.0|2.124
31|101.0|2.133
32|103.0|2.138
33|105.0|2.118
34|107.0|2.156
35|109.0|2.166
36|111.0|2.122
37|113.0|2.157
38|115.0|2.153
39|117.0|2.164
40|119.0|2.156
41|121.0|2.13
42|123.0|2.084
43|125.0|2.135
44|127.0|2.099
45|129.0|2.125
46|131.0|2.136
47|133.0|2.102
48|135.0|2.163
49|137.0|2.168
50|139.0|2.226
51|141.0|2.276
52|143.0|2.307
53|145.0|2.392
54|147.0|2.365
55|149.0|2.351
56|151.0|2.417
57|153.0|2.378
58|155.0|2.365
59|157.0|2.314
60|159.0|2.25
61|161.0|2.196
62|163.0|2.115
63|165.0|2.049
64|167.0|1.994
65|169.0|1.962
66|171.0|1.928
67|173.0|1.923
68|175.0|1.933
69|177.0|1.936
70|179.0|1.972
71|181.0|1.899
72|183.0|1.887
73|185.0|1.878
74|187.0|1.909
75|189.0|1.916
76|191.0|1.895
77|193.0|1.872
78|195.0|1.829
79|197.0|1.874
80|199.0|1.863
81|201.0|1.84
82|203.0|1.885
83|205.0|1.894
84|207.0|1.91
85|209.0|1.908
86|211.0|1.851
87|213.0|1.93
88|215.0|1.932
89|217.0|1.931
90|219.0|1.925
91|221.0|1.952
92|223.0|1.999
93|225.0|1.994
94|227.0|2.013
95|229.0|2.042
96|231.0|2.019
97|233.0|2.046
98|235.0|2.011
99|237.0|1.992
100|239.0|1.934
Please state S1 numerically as 0.94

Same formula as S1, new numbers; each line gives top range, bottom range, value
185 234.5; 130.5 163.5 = 0.85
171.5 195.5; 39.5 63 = 1.06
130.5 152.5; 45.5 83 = 1.21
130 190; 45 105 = 1.10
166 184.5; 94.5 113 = 0.92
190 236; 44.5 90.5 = 1.02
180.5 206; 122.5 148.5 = 0.85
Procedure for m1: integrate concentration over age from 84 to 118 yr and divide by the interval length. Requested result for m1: 2.09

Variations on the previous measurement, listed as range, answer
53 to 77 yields 1.84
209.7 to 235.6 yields 1.97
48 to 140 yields 2.01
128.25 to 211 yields 2.06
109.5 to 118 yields 2.15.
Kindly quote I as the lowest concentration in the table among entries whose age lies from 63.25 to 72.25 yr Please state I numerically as 1.999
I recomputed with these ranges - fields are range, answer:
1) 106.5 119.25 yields 2.122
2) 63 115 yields 1.953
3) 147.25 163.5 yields 2.115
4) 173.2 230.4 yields 1.829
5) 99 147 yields 2.084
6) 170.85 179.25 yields 1.923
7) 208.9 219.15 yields 1.851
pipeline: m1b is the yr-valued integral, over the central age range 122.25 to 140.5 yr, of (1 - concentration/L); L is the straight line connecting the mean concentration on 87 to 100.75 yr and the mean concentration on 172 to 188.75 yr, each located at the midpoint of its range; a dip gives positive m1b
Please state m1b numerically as -1.4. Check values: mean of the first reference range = 2.04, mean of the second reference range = 1.92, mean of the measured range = 2.14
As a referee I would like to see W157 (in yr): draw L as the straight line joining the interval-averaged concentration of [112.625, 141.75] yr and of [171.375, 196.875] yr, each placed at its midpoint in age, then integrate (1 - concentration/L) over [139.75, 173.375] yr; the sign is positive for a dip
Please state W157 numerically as -3.2 yr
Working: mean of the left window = 2.15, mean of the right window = 1.9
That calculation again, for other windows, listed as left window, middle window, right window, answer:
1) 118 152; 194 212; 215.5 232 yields 1.4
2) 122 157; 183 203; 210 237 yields 1.9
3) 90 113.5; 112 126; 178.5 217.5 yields -0.5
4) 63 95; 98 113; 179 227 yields -1.1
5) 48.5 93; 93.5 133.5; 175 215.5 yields -4.8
